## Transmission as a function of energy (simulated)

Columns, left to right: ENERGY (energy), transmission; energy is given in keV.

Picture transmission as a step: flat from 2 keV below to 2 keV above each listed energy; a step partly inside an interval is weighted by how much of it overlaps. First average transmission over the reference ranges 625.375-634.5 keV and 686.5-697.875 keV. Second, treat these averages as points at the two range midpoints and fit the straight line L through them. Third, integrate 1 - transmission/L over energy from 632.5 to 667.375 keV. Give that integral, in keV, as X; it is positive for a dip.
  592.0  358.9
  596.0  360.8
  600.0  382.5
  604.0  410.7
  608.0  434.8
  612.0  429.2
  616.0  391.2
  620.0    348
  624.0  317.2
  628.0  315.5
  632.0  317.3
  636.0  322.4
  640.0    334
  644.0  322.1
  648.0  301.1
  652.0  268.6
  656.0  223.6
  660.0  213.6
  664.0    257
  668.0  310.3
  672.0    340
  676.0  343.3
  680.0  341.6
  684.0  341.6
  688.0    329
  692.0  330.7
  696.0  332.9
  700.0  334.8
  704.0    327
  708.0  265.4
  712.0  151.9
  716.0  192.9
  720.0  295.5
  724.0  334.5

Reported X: 4.1 keV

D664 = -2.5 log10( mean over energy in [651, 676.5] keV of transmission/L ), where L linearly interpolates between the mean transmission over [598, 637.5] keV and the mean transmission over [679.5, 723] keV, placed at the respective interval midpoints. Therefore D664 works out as 0.180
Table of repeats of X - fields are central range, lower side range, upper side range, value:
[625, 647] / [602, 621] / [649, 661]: -0.66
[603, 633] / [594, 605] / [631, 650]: -1.34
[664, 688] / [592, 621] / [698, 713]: -1.30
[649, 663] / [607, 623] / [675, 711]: 4.51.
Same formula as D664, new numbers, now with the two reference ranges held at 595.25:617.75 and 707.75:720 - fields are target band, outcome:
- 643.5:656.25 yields 0.160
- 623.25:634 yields 0.152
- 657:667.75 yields 0.220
